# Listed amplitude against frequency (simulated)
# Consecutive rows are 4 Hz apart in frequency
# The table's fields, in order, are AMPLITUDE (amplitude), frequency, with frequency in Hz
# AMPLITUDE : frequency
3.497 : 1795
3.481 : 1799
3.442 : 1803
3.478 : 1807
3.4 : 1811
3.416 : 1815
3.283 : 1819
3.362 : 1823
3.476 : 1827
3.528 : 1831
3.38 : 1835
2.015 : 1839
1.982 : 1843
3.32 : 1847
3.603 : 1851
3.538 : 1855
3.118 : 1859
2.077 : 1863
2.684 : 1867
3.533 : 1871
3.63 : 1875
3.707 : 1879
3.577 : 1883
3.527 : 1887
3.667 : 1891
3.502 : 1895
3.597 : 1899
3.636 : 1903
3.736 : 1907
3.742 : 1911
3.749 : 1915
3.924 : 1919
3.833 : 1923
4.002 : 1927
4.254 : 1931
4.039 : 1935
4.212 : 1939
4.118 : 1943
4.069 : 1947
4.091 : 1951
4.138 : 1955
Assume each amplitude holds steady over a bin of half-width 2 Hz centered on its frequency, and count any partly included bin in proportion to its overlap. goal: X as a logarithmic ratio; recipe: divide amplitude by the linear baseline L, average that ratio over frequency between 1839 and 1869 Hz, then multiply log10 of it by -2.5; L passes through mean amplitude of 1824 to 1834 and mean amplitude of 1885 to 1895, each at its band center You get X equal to 0.23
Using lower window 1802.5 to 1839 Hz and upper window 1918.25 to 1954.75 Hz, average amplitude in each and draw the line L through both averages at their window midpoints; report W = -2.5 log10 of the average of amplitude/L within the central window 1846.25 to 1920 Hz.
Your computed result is 0.08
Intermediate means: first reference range 3.34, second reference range 4.07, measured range 3.46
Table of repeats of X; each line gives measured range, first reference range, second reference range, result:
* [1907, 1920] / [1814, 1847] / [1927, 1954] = 0.02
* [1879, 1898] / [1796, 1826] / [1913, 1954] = 0.06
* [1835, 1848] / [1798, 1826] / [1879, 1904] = 0.35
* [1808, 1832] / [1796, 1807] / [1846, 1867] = -0.02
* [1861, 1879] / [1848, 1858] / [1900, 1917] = 0.17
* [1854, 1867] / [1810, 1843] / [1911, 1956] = 0.21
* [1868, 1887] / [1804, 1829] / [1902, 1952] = 0.05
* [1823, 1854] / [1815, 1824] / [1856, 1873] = 0.02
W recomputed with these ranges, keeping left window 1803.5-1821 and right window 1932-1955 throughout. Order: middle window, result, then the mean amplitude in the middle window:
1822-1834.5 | 0.010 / 3.45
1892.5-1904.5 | 0.085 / 3.58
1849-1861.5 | 0.083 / 3.37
